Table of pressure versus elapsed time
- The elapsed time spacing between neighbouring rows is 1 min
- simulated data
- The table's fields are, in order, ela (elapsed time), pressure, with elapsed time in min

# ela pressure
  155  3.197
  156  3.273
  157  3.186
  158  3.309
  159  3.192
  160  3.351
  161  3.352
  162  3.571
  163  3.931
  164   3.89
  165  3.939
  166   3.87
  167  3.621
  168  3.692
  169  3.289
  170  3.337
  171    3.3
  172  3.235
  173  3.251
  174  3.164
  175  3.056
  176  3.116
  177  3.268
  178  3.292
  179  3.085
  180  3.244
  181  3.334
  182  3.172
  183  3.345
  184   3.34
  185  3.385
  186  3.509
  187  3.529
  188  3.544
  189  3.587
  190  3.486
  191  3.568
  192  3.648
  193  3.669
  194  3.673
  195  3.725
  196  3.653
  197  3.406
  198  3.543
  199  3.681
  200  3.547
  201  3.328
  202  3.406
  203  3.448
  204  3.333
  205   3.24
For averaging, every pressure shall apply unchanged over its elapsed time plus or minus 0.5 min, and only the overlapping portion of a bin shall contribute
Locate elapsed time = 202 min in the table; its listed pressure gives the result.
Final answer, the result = 3.406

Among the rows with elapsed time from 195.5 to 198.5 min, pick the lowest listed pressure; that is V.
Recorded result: 3.406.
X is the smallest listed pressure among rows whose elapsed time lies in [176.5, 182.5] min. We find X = 3.085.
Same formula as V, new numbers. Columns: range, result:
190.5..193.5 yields 3.568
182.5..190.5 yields 3.34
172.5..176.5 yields 3.056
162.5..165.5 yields 3.89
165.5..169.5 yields 3.289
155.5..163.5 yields 3.186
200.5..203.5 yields 3.328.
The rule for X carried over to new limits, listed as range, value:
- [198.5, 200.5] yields 3.547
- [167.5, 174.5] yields 3.164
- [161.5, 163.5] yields 3.571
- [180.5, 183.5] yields 3.172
